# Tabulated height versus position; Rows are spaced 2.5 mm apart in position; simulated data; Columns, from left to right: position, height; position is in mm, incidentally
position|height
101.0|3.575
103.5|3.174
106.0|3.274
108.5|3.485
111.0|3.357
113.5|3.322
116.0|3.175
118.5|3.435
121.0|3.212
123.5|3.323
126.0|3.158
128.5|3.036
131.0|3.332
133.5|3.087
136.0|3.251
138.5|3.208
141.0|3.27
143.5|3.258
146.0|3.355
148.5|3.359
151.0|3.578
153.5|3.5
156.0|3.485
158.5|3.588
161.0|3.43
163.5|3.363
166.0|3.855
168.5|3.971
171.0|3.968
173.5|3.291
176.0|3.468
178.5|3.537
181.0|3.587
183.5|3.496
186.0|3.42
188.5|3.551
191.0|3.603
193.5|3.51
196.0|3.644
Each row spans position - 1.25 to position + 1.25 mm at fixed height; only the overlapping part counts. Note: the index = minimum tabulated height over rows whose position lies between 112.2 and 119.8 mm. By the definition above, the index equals 3.175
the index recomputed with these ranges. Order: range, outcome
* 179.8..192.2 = 3.42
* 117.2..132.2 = 3.036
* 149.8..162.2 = 3.43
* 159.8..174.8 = 3.291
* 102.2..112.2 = 3.174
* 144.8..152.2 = 3.355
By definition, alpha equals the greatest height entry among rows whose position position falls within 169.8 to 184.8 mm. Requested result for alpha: 3.968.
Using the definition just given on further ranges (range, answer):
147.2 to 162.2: 3.588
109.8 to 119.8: 3.435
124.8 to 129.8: 3.158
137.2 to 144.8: 3.27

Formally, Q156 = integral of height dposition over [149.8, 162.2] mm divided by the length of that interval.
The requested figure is 3.52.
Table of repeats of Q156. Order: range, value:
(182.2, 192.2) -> 3.52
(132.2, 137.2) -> 3.17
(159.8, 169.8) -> 3.66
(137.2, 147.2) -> 3.27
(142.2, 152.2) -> 3.39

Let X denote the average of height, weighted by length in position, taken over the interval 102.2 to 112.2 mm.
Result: 3.32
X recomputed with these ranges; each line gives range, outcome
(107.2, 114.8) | 3.39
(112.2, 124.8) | 3.29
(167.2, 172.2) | 3.97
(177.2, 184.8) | 3.54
